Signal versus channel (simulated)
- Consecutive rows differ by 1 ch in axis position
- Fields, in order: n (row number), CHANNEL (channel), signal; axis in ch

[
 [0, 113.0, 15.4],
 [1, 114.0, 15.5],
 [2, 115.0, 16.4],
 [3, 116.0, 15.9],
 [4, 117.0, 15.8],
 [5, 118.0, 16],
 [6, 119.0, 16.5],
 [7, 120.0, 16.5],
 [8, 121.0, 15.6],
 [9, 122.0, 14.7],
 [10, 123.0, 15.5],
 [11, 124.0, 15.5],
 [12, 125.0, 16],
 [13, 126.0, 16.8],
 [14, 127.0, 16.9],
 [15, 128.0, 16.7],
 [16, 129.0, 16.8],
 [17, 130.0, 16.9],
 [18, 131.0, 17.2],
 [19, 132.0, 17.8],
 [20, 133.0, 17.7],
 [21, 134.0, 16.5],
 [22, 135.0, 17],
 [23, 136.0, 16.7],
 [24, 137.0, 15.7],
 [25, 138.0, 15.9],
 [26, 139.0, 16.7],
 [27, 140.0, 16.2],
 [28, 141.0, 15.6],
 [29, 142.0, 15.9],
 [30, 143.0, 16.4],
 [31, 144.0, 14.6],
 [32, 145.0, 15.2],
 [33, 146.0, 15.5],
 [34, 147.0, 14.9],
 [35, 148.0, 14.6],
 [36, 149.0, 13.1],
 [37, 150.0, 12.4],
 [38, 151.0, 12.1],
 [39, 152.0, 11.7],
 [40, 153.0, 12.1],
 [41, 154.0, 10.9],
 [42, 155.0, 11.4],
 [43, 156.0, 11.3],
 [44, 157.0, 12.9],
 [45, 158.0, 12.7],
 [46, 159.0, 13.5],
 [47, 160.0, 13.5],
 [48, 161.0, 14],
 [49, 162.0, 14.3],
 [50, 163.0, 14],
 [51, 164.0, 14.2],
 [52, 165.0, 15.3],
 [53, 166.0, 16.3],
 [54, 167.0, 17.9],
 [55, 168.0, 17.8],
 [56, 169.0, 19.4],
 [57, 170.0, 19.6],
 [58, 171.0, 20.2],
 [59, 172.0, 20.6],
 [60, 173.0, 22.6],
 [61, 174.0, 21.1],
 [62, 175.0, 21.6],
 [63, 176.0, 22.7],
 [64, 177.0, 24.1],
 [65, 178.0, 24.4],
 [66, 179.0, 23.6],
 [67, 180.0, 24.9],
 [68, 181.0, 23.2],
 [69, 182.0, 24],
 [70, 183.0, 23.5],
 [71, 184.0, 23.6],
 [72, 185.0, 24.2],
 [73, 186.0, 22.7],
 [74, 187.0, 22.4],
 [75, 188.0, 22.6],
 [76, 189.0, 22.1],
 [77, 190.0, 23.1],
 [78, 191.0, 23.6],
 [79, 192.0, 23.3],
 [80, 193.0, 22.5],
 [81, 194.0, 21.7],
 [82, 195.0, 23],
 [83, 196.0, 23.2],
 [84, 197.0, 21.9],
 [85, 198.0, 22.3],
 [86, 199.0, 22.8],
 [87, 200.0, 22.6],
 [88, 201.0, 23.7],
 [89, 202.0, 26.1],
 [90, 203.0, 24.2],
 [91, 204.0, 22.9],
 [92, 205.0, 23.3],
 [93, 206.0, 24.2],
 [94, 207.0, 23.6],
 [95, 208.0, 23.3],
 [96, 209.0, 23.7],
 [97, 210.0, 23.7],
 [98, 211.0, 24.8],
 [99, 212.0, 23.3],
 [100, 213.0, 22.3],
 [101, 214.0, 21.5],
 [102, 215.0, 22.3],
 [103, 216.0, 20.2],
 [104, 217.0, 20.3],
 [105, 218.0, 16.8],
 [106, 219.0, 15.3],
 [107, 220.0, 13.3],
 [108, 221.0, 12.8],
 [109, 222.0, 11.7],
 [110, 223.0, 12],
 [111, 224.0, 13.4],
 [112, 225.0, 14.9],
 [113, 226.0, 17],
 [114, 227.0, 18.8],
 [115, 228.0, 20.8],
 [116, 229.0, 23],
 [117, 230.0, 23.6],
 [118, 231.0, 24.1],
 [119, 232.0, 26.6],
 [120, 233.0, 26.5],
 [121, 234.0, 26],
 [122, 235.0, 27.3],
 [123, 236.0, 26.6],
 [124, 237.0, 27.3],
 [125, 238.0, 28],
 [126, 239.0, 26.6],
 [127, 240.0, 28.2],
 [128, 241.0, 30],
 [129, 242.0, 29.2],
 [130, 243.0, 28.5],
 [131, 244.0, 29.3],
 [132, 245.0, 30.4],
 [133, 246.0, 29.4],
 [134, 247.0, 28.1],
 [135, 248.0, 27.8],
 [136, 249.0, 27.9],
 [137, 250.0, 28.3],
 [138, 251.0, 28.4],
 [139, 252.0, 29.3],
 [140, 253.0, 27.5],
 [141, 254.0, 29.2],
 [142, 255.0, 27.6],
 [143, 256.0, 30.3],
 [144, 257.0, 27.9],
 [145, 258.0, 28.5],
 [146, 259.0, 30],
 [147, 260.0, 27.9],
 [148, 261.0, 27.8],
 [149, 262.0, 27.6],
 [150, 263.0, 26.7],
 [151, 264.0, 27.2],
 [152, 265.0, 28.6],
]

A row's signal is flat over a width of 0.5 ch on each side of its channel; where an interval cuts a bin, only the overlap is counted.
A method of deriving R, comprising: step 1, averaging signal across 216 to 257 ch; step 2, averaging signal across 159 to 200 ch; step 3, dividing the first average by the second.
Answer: 1.2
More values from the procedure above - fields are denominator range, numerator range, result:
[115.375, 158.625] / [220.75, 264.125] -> 1.68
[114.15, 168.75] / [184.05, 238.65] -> 1.44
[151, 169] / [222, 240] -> 1.61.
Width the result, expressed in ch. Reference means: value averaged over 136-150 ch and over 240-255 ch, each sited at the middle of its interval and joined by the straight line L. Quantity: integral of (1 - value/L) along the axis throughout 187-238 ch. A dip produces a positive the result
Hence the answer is 4.84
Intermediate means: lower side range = 15.3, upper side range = 28.7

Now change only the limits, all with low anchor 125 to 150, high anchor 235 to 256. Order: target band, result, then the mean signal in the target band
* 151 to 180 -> 3.71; 17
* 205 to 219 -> 1.39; 22.1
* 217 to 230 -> 4.84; 16.3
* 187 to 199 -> -0.14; 22.7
